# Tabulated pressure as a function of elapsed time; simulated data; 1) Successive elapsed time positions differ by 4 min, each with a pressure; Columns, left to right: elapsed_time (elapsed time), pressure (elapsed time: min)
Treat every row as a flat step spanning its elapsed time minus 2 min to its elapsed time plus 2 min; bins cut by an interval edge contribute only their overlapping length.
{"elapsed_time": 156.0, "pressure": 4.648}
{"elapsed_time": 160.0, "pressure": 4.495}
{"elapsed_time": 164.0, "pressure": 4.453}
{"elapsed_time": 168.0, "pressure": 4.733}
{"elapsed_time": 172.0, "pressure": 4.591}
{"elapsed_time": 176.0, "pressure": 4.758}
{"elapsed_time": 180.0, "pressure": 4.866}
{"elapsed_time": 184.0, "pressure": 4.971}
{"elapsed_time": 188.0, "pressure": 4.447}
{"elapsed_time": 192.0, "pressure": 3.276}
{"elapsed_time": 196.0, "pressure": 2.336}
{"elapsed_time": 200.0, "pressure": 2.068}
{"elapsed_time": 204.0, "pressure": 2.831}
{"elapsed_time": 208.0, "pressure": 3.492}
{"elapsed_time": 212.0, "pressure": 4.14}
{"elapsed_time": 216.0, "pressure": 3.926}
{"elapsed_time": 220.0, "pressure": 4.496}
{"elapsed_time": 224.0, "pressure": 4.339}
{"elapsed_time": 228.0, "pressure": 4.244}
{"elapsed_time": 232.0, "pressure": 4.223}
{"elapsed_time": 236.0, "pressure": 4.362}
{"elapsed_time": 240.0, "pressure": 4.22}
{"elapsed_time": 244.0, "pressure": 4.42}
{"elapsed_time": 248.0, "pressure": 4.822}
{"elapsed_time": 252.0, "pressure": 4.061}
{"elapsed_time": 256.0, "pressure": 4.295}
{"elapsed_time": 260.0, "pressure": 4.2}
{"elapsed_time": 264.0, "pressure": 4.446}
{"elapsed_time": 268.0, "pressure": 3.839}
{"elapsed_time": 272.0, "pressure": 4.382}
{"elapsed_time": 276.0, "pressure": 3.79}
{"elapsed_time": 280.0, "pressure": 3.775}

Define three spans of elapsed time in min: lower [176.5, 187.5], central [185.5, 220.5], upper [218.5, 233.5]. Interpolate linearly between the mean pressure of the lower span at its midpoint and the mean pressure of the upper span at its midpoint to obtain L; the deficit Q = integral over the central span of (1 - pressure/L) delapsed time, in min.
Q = 8.8 min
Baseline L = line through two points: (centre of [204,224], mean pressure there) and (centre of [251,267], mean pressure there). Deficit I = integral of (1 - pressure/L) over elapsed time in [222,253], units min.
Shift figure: -1.9 min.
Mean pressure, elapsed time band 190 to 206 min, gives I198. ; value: 2.63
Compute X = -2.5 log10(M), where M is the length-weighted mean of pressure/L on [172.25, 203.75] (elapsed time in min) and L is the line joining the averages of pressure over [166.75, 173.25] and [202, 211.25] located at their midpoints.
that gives 0.07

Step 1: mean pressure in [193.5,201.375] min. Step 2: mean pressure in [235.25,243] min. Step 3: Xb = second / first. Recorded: 1.9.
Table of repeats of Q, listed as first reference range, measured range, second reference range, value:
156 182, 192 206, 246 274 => 6.17 min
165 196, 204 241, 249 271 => 1.72 min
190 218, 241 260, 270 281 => -3.42 min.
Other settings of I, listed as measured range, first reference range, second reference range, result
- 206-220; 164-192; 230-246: 1.53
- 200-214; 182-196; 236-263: 2.72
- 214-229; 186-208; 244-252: -1.98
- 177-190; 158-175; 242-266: -0.63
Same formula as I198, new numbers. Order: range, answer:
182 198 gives 3.76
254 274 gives 4.23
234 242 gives 4.29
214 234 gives 4.25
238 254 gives 4.38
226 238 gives 4.28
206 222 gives 4.01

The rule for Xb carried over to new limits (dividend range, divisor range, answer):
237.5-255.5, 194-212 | 1.54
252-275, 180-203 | 1.19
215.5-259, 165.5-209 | 1.12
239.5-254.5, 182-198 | 1.17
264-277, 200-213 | 1.27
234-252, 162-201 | 1.08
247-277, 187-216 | 1.31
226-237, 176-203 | 1.15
